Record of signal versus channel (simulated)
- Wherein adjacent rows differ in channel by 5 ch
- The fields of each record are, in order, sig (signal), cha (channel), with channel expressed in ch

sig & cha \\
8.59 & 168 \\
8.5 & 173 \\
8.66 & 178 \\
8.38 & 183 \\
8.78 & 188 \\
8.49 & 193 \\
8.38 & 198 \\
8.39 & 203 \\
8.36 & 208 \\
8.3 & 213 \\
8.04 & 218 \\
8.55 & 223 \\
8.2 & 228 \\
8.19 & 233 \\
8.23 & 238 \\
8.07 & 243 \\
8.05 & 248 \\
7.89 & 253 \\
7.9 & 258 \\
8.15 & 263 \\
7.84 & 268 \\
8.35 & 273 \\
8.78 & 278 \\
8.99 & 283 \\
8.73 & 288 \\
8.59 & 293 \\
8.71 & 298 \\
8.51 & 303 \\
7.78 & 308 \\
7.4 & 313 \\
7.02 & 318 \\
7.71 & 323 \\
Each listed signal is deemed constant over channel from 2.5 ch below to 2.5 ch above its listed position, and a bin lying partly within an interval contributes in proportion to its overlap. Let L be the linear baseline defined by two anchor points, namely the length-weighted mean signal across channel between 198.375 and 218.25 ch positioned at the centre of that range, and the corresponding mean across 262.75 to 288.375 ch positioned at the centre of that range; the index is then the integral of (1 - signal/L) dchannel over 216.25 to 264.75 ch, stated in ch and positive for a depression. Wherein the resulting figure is 1.5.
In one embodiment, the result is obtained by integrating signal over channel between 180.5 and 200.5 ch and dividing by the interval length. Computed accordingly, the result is 8.51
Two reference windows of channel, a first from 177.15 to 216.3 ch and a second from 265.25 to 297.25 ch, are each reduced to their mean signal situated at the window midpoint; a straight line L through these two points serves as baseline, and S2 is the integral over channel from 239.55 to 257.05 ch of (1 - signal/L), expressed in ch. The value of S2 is 1.0 ch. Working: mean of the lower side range 8.45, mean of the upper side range 8.55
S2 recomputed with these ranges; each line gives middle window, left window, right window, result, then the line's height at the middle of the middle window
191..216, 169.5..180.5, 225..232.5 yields 0.0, 8.39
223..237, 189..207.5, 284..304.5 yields 0.4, 8.52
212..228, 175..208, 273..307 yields 0.5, 8.54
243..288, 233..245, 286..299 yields 0.8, 8.41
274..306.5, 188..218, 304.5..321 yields -4.3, 7.66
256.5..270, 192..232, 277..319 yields 0.6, 8.31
